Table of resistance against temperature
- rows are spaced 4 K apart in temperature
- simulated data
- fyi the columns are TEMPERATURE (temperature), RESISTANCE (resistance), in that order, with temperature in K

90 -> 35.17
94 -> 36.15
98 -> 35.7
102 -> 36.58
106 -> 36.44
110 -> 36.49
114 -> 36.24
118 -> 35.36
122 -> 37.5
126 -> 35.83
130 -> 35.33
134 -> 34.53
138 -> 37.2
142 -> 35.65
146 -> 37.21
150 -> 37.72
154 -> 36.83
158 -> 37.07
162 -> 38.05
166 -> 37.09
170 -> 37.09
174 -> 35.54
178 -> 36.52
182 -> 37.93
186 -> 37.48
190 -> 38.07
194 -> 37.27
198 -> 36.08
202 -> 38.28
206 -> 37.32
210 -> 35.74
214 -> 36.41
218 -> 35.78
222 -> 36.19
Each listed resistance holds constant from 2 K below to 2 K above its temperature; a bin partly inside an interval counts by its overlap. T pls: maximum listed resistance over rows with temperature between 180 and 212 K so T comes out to 38.28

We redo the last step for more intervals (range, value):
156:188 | 38.05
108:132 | 37.5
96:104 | 36.58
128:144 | 37.2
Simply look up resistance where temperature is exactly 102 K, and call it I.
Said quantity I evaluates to 36.58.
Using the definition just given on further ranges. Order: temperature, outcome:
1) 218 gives 35.78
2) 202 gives 38.28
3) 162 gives 38.05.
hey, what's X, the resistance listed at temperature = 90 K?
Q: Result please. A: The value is 35.17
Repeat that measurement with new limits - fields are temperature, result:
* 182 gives 37.93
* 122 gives 37.5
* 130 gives 35.33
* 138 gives 37.2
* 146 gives 37.21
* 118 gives 35.36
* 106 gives 36.44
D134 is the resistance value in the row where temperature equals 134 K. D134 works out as 34.53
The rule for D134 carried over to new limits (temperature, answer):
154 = 36.83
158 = 37.07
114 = 36.24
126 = 35.83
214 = 36.41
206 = 37.32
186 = 37.48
